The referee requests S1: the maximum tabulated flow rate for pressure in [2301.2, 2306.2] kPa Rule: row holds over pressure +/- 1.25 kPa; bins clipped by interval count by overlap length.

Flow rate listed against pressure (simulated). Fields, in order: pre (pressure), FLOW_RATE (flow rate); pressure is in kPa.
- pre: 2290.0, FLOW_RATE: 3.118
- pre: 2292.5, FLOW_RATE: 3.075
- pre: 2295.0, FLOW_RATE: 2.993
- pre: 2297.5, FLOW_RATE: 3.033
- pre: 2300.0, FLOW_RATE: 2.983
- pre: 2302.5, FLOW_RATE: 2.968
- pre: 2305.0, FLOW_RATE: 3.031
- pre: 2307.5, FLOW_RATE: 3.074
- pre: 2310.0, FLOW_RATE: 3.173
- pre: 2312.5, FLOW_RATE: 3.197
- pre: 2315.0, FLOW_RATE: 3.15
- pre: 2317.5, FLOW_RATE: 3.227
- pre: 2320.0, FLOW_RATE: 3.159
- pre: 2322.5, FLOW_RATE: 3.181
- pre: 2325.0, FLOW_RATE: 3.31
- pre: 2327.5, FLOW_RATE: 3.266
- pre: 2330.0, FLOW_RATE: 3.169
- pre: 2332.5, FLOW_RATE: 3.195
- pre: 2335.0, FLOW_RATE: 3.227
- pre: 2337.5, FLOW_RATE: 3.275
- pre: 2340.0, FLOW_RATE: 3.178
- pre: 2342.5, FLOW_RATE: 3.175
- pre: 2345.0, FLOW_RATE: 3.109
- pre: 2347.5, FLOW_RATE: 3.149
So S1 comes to 3.031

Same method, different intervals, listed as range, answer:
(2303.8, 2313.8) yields 3.197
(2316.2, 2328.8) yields 3.31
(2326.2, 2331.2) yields 3.266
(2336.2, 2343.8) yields 3.275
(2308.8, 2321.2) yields 3.227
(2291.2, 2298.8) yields 3.075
